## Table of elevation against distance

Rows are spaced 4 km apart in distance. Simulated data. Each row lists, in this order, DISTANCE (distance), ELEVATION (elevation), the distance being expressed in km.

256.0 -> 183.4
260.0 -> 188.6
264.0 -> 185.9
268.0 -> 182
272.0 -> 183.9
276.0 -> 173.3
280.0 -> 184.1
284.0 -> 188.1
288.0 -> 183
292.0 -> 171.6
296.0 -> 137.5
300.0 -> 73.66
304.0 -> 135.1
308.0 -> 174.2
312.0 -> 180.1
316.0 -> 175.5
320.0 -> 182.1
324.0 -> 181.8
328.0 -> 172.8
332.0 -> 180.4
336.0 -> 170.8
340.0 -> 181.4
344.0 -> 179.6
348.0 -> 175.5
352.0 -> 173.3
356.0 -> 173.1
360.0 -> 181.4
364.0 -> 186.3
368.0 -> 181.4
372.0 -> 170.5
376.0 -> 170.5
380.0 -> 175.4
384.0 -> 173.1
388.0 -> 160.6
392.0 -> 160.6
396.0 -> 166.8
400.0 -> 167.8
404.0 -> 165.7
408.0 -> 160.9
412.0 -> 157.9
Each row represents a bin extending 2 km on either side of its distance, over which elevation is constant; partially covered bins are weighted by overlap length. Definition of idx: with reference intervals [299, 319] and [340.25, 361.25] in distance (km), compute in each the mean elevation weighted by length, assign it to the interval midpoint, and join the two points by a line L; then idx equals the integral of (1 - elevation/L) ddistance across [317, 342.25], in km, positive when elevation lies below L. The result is -2.06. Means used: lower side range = 153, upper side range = 177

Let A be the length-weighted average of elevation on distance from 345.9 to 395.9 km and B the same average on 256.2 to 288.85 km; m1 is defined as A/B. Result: 0.9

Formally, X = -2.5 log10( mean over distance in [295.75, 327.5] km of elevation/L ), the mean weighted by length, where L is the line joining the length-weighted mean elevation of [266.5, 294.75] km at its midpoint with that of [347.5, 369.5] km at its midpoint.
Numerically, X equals 0.15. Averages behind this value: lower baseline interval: 180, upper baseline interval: 179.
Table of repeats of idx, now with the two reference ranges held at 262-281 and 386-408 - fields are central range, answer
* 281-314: 4.0 km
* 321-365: -1.6 km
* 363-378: -0.8 km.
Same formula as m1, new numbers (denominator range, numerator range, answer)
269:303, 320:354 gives 1.10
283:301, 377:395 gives 1.10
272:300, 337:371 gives 1.07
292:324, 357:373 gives 1.17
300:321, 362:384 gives 1.11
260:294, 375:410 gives 0.92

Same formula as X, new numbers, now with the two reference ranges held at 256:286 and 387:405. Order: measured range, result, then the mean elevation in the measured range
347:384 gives -0.04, 176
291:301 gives 0.37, 129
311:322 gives -0.02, 179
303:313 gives 0.09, 164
